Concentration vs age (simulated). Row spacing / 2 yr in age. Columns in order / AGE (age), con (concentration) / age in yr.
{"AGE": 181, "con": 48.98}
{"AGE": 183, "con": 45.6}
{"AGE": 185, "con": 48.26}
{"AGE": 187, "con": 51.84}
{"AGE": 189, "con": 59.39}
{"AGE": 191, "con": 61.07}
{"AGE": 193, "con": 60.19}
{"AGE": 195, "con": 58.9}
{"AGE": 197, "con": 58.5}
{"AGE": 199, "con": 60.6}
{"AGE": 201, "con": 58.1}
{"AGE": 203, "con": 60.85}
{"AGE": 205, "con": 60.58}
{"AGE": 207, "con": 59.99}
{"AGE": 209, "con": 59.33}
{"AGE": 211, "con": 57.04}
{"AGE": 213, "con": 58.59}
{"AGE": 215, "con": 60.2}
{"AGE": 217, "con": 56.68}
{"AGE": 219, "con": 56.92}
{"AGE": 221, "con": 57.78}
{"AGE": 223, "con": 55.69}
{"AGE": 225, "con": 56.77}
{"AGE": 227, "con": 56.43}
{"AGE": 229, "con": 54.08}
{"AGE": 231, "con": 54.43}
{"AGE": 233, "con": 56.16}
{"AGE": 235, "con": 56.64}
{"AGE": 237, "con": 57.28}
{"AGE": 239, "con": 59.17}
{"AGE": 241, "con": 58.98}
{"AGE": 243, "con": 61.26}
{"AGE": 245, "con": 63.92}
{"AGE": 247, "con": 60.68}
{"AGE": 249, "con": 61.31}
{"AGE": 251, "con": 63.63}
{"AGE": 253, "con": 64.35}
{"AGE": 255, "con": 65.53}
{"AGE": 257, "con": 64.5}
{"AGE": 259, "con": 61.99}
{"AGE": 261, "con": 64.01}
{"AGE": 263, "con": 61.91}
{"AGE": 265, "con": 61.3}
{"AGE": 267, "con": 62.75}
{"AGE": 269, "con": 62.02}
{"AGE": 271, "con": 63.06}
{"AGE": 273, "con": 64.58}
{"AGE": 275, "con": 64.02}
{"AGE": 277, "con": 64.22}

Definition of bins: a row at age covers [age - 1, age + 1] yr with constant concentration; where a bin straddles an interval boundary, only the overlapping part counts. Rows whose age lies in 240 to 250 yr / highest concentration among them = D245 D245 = 63.92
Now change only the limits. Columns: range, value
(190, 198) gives 61.07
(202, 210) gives 60.85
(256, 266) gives 64.5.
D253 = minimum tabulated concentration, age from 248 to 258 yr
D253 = 61.31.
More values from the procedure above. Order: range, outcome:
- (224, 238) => 54.08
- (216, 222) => 56.68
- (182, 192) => 45.6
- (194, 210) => 58.1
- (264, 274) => 61.3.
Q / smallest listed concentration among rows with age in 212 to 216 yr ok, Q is 58.59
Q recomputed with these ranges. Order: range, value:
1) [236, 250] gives 57.28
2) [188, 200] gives 58.5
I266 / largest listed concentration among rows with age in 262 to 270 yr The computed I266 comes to 62.75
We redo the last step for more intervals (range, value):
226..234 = 56.43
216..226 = 57.78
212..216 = 60.2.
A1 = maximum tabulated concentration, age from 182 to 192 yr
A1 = 61.07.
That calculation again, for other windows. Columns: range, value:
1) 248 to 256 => 65.53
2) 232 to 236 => 56.64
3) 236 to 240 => 59.17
